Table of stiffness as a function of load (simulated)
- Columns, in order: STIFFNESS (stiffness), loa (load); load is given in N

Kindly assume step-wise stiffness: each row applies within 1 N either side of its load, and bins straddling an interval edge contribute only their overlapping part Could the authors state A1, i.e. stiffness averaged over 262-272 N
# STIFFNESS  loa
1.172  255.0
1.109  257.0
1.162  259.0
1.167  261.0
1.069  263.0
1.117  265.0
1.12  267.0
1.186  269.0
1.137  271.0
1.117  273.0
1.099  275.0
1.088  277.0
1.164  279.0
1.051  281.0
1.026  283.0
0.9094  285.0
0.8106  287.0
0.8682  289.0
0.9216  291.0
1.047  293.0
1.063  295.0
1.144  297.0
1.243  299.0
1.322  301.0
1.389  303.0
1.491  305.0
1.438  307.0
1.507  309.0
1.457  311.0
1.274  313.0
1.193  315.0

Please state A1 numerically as 1.13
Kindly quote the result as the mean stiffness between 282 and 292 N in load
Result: 0.907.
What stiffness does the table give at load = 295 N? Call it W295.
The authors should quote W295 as 1.063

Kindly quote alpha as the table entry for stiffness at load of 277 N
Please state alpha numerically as 1.088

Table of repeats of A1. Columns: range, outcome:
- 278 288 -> 0.992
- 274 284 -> 1.09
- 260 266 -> 1.12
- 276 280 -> 1.13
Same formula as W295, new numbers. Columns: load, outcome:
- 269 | 1.186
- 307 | 1.438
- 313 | 1.274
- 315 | 1.193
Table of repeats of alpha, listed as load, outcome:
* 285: 0.9094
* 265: 1.117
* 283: 1.026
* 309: 1.507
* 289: 0.8682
